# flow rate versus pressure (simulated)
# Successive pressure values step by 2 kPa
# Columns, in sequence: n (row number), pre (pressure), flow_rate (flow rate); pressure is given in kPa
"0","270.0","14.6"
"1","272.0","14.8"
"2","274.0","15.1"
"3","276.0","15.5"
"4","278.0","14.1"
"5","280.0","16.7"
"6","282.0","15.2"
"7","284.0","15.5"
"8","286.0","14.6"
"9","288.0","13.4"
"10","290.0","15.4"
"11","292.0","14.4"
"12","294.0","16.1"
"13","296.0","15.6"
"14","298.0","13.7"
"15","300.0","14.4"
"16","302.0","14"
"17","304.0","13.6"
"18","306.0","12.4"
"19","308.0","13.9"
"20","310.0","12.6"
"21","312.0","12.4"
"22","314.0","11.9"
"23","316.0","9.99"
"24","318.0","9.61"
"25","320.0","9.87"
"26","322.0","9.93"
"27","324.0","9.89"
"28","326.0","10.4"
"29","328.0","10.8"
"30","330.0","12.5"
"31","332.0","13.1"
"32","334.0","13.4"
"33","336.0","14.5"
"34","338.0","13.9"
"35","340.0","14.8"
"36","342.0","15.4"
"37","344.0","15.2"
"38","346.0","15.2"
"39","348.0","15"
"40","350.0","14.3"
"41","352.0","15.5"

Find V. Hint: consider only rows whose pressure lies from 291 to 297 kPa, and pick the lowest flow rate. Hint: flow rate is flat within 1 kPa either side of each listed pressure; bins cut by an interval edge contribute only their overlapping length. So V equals 14.4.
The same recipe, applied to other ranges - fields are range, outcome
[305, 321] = 9.61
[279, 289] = 13.4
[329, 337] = 12.5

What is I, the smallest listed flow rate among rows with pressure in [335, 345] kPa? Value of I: 13.9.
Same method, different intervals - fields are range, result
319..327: 9.87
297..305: 13.6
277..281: 14.1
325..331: 10.4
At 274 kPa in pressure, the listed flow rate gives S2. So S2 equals 15.1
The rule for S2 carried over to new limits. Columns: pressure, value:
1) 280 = 16.7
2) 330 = 12.5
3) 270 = 14.6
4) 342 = 15.4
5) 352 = 15.5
